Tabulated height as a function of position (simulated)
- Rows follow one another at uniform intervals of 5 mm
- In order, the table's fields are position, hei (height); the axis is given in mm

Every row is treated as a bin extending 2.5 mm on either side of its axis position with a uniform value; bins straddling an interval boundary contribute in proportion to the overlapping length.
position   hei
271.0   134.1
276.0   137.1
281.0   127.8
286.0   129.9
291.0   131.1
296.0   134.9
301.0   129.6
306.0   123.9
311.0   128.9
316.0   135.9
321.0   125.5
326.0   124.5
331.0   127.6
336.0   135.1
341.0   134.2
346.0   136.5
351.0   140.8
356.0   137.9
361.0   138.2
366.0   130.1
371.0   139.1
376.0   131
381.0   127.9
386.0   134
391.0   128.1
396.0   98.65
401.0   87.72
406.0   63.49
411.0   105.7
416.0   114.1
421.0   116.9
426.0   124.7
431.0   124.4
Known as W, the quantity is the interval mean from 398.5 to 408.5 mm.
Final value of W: 75.6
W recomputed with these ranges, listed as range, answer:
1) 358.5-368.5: 134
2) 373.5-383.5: 129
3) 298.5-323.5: 129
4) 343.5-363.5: 138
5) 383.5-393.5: 131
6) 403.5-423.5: 100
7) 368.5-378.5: 135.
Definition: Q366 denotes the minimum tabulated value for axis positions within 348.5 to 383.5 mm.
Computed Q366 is 127.9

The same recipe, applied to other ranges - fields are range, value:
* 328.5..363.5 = 127.6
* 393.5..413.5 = 63.49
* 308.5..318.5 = 128.9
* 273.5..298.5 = 127.8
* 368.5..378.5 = 131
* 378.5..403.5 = 87.72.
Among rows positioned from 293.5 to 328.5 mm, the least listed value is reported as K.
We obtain 123.9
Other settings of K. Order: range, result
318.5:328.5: 124.5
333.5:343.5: 134.2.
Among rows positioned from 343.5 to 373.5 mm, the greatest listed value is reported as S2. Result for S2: 140.8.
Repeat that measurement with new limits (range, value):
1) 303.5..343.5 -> 135.9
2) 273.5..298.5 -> 137.1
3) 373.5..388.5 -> 134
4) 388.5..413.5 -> 128.1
